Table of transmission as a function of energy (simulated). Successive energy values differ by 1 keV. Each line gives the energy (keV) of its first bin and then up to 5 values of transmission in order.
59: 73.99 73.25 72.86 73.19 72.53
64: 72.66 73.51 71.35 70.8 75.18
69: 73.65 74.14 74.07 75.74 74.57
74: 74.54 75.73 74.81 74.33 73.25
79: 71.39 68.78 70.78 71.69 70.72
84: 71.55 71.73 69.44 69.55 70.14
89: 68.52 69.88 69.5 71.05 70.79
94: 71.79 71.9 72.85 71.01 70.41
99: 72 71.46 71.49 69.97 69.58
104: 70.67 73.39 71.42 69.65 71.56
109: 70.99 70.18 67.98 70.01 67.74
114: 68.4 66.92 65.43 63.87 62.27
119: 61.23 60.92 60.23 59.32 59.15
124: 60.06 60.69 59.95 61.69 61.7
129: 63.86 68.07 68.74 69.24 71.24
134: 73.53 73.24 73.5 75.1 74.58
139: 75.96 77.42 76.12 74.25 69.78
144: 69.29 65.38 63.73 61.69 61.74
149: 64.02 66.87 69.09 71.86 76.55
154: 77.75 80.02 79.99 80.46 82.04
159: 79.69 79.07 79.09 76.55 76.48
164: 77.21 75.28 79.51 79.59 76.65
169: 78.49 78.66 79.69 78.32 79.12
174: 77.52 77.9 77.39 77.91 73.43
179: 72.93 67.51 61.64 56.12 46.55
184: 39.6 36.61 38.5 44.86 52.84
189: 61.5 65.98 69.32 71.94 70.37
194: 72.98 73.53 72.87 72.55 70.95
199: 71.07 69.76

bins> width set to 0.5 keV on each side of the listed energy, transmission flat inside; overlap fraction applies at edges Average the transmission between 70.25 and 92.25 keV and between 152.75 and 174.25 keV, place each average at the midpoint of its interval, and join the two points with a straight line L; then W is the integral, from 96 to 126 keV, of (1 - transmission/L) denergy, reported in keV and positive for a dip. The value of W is 2.9 keV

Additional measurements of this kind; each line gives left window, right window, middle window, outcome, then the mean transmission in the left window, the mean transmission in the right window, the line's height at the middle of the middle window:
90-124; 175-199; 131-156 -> -2.0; 68.2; 63.4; 66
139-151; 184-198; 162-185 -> -2.6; 68.6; 61.4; 64.1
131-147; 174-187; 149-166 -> -2.5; 71.7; 60.6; 66.7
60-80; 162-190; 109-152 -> 1.8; 73.5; 67.6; 70.1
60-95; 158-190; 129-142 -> -0.5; 72.2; 69.1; 70.3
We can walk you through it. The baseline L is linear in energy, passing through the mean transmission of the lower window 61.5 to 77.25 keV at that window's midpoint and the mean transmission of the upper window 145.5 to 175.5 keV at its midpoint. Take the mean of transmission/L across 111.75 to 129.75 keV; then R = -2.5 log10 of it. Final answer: 0.19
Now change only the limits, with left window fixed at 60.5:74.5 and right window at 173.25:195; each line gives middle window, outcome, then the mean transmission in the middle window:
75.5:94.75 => 0.01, 71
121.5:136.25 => 0.04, 65.5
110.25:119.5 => 0.05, 66.1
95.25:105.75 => -0.01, 71.3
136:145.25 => -0.10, 73.3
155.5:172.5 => -0.21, 78.6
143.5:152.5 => 0.00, 66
